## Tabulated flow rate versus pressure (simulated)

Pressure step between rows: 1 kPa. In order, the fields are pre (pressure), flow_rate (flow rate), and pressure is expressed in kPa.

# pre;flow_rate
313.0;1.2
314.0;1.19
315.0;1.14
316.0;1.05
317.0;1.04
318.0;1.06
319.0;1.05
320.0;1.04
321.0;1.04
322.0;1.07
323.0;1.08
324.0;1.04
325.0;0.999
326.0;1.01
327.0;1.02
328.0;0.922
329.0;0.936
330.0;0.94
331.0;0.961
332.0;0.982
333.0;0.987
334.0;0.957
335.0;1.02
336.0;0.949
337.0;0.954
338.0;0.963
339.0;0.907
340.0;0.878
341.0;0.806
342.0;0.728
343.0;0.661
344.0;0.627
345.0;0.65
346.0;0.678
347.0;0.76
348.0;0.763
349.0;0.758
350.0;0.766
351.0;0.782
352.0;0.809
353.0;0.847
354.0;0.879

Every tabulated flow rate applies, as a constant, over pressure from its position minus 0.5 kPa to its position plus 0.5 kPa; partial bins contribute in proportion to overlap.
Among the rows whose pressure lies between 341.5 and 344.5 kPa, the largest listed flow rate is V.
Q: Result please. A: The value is 0.728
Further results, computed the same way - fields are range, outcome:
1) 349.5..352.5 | 0.809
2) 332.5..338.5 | 1.02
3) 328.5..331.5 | 0.961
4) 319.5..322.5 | 1.07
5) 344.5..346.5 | 0.678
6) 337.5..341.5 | 0.963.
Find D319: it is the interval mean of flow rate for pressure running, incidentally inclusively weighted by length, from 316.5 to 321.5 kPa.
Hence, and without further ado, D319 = 1.05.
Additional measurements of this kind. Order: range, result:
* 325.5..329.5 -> 0.972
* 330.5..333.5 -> 0.977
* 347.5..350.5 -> 0.762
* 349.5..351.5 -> 0.774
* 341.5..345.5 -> 0.666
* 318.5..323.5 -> 1.06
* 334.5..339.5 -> 0.959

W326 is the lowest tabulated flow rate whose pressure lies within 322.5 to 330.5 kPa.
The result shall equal 0.922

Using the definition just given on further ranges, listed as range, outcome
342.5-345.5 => 0.627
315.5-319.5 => 1.04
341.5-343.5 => 0.661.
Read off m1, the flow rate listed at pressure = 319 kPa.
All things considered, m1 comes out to 1.05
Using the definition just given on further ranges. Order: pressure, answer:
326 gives 1.01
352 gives 0.809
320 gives 1.04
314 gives 1.19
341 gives 0.806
